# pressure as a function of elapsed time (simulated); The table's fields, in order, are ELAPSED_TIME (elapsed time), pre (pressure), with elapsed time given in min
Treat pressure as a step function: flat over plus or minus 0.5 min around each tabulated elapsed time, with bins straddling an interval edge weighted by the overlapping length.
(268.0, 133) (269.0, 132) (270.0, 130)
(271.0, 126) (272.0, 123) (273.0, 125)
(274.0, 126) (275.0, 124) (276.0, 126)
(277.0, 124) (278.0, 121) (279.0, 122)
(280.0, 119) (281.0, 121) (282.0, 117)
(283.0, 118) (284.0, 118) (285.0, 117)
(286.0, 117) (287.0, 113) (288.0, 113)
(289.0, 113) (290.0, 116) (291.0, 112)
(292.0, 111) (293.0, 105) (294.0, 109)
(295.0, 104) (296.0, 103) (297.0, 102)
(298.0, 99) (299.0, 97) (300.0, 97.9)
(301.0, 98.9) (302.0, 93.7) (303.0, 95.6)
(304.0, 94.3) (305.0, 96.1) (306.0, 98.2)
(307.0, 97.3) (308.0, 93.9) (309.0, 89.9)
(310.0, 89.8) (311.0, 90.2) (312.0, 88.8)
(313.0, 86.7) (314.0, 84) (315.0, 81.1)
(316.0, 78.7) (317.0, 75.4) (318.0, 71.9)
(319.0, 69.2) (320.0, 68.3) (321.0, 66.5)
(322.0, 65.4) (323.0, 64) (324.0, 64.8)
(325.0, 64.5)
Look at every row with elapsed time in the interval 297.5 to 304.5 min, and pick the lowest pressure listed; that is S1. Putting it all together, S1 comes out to 93.7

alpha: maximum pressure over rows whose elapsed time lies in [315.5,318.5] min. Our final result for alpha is 78.7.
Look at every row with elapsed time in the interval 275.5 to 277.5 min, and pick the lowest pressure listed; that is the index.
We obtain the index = 124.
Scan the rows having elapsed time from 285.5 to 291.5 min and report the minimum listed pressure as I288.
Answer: 112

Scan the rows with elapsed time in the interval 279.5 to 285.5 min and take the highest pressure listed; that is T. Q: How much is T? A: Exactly 121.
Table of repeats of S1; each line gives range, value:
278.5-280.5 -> 119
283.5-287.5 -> 113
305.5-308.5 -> 93.9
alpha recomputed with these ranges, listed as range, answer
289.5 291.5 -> 116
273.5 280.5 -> 126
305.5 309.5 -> 98.2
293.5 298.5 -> 109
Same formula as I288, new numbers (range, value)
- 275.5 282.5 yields 117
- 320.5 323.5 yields 64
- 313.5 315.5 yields 81.1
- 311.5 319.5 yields 69.2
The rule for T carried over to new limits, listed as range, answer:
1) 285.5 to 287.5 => 117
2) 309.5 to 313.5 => 90.2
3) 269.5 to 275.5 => 130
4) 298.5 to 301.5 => 98.9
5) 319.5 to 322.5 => 68.3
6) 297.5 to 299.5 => 99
